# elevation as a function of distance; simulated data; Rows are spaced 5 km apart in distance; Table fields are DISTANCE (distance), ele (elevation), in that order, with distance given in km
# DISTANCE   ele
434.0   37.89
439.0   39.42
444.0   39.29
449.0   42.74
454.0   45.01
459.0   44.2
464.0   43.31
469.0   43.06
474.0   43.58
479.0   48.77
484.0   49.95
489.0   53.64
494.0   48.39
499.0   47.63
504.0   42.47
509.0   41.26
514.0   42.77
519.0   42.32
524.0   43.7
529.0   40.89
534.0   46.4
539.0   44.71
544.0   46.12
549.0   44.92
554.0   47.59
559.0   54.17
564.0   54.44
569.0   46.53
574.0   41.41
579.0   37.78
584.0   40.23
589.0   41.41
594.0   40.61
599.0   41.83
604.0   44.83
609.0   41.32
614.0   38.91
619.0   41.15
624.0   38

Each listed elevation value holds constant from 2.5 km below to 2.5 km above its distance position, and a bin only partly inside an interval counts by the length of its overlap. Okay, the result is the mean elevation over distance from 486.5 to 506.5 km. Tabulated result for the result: 48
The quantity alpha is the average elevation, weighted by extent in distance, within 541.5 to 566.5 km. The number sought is 49.4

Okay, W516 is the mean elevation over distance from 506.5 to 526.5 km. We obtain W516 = 42.5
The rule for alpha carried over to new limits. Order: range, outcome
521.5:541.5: 43.9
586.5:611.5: 42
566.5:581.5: 41.9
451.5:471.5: 43.9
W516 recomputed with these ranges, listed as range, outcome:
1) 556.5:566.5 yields 54.3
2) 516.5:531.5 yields 42.3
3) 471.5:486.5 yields 47.4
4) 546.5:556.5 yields 46.3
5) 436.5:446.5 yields 39.4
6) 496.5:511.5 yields 43.8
